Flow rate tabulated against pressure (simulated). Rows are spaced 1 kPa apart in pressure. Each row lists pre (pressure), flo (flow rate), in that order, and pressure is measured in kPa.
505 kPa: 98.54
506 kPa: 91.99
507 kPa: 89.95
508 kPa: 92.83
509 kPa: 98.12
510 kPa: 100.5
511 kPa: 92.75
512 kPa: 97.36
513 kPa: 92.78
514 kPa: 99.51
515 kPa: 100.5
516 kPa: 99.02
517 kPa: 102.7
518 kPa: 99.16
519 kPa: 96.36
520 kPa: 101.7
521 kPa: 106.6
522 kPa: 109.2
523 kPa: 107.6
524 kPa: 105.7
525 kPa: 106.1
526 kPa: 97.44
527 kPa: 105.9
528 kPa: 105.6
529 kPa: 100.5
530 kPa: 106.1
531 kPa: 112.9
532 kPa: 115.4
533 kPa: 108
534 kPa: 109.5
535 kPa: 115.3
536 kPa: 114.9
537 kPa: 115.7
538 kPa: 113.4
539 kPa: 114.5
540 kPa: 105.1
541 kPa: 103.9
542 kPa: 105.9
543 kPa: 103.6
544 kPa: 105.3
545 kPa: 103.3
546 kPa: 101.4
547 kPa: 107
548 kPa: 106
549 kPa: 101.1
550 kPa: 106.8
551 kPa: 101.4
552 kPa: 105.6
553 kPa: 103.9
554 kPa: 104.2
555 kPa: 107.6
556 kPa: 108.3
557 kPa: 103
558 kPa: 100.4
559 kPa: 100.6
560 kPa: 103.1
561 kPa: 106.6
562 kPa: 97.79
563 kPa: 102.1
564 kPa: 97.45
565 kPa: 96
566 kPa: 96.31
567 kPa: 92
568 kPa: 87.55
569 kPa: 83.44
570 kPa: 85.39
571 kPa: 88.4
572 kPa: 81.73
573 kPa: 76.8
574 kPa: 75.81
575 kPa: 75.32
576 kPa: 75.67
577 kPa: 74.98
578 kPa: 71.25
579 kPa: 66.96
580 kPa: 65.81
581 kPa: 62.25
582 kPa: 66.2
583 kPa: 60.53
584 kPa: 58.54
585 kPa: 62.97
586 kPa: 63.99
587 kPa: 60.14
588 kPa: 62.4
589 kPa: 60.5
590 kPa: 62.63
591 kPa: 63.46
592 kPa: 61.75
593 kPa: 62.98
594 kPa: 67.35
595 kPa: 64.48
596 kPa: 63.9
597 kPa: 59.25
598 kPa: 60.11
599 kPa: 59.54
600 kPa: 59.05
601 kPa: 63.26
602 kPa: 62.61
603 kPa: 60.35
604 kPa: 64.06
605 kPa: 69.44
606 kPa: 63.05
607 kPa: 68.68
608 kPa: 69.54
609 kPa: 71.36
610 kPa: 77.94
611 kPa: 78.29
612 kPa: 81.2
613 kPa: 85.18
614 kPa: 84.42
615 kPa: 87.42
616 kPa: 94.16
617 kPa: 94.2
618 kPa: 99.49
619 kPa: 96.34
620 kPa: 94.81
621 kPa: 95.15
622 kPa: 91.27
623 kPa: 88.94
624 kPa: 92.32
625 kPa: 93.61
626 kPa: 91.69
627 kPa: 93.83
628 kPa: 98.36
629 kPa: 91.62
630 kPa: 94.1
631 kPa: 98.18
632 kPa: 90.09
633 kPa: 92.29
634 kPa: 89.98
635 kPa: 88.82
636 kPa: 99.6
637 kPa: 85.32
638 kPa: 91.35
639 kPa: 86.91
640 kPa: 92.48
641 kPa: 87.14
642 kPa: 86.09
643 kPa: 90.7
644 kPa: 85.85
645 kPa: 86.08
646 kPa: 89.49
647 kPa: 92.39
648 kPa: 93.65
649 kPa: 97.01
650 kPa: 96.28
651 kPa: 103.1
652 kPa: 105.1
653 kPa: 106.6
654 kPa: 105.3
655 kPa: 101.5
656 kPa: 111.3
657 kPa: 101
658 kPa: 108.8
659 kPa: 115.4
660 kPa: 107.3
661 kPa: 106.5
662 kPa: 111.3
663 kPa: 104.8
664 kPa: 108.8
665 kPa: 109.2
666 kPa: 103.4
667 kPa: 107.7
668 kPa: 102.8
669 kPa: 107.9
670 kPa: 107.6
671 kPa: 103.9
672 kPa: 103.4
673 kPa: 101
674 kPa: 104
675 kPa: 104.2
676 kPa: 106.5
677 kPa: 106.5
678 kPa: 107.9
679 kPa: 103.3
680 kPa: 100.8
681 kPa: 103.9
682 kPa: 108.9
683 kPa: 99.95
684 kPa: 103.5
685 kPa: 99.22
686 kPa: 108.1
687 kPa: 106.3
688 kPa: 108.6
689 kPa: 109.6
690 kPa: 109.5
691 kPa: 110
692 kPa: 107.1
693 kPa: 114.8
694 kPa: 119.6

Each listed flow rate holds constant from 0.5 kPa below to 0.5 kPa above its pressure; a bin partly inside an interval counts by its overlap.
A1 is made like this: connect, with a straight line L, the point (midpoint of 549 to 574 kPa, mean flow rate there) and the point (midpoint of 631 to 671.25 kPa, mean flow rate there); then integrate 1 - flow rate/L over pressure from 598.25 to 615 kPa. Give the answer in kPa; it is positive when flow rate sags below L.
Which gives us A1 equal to 4.7 kPa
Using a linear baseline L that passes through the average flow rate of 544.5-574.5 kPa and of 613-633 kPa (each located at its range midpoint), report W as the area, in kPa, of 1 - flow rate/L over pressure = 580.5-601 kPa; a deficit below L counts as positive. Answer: 7.1 kPa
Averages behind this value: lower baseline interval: 97.7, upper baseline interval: 92.9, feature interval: 62.1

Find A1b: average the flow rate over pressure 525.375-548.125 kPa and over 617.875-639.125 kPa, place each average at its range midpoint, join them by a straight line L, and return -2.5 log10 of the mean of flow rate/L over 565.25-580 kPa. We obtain 0.256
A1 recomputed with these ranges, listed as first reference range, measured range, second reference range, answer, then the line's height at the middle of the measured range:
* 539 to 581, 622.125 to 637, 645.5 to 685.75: 1.2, 101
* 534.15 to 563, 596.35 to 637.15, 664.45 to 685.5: 8.9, 105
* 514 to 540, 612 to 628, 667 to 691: 2.1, 106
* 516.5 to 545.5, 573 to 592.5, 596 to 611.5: 2.9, 77.6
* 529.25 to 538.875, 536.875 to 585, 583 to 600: -2.0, 88.7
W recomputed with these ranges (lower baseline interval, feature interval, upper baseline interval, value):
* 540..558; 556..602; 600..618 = 7.4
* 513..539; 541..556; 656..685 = 0.2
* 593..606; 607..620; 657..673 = -2.2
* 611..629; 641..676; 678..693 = -0.6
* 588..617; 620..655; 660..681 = -2.3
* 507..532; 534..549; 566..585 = -2.8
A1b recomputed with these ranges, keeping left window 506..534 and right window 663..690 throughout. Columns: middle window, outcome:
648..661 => 0.003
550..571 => 0.039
